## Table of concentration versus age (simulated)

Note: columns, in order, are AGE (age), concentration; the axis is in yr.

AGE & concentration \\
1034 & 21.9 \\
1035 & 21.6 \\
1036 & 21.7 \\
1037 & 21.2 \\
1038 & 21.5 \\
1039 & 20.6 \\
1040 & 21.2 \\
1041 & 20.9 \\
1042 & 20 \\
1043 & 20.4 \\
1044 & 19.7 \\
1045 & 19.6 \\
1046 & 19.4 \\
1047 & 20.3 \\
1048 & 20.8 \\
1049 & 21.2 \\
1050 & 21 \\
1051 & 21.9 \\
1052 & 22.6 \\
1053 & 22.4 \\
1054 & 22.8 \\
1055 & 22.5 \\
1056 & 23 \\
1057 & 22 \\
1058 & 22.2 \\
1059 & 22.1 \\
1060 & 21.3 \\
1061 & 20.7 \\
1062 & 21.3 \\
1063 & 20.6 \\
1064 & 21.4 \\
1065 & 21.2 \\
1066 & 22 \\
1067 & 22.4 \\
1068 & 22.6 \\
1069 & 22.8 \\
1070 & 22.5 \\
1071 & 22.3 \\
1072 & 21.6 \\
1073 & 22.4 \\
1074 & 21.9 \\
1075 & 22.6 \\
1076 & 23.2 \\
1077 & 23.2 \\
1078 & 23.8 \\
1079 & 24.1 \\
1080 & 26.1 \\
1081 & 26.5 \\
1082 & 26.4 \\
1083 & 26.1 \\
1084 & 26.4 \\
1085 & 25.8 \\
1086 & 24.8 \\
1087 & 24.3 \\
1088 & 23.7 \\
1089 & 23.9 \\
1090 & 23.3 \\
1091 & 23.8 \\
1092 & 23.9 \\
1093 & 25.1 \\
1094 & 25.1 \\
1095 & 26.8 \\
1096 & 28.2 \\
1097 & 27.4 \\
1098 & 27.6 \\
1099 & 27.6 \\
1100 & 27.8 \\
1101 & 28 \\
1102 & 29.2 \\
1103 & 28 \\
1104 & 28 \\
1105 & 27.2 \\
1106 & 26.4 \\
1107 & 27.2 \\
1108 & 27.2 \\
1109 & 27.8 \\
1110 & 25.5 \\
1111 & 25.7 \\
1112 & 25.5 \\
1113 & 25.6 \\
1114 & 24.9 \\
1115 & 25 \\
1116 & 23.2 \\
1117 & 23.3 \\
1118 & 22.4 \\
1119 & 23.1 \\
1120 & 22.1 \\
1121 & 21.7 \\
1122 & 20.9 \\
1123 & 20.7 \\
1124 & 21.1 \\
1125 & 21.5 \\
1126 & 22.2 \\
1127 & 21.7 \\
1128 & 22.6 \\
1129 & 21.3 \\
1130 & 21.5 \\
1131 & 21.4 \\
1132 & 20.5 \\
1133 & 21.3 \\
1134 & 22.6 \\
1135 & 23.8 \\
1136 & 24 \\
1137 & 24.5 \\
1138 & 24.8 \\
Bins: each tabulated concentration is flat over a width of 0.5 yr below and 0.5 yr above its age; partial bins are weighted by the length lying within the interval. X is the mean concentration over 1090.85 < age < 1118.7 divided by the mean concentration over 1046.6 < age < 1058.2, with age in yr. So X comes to 1.20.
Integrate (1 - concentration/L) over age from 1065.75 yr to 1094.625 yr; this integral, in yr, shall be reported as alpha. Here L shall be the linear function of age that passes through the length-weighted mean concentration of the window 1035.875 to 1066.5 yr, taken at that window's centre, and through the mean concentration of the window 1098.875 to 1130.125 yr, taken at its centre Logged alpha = -1.4 yr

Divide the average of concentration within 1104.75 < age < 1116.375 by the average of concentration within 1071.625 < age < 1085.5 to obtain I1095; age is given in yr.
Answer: 1.1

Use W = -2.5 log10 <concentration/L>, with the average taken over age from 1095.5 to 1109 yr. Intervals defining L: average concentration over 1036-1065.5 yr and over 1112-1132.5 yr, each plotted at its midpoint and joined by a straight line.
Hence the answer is -0.25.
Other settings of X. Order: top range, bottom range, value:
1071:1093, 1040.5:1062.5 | 1.14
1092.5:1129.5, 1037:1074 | 1.16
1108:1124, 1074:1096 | 0.96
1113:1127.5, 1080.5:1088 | 0.88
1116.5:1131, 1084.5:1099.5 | 0.86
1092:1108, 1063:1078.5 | 1.22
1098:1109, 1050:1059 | 1.24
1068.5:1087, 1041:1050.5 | 1.18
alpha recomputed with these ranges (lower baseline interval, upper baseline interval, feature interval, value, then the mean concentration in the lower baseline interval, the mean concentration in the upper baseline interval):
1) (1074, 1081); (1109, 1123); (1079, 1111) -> -3.2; 23.9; 23.8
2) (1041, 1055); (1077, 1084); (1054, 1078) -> 1.3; 21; 25.4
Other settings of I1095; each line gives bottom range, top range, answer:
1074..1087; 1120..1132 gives 0.87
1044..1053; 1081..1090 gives 1.20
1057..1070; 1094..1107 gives 1.27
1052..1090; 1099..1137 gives 1.05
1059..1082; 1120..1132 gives 0.95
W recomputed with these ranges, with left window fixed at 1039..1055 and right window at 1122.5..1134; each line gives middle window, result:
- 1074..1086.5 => -0.17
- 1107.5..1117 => -0.19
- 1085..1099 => -0.19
